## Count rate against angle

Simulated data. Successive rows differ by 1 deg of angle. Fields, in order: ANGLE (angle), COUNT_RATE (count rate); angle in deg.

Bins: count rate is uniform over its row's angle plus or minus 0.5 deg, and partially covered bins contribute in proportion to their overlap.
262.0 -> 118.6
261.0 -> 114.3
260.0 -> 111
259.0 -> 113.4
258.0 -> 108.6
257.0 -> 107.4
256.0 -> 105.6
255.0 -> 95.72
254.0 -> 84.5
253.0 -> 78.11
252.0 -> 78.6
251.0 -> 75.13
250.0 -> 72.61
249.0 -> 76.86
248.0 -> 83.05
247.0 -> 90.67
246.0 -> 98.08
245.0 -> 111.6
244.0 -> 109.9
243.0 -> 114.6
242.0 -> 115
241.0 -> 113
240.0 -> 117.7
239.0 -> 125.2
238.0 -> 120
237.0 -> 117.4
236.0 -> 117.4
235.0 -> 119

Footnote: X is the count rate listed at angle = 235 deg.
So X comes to 119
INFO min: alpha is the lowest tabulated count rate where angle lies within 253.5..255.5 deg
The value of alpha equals 84.5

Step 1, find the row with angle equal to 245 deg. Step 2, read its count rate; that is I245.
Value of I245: 111.6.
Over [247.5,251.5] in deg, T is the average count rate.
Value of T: 76.9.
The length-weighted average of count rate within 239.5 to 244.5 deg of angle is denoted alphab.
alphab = 114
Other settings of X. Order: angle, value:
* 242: 115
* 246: 98.08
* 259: 113.4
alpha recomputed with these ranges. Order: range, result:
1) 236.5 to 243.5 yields 113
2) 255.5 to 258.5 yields 105.6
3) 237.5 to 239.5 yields 120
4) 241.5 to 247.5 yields 90.67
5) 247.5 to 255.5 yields 72.61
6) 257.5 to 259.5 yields 108.6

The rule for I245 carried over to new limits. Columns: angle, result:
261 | 114.3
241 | 113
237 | 117.4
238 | 120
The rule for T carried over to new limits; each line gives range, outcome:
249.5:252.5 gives 75.4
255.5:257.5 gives 106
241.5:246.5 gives 110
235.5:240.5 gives 120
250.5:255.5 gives 82.4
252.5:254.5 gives 81.3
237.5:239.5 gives 123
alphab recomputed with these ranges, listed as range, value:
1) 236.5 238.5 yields 119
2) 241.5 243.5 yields 115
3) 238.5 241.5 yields 119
